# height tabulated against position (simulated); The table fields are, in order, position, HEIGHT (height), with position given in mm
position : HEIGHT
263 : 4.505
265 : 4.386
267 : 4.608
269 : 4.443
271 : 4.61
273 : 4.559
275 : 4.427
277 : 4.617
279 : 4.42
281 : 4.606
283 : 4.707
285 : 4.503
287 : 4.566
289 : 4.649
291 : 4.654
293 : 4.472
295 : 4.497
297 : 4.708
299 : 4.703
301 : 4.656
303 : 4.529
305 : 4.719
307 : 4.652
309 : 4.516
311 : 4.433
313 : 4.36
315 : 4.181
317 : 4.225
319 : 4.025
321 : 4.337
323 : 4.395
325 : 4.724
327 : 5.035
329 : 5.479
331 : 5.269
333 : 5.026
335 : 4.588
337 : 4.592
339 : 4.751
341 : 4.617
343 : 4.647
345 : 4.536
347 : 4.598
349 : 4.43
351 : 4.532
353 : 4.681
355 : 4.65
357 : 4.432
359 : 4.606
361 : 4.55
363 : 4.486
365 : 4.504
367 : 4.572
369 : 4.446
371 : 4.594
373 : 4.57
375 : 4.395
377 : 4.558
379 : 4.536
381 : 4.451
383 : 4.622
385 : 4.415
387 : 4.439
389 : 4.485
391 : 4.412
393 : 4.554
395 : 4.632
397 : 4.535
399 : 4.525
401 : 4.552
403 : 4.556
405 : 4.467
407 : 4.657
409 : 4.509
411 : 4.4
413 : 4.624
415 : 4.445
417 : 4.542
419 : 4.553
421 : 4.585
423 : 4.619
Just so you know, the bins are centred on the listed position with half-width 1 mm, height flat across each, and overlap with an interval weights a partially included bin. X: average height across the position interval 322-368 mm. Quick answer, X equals 4.68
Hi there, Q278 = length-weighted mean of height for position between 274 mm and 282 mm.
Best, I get 4.52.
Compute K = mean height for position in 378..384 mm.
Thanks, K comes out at 4.54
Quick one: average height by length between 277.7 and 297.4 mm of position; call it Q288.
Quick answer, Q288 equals 4.57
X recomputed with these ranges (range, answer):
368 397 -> 4.51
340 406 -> 4.53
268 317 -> 4.54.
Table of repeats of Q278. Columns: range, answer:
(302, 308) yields 4.63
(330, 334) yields 5.15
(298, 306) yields 4.65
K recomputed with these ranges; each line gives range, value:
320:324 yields 4.37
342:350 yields 4.55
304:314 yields 4.54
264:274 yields 4.52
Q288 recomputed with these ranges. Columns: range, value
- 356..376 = 4.52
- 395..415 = 4.54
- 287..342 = 4.62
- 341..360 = 4.57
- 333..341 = 4.69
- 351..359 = 4.58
